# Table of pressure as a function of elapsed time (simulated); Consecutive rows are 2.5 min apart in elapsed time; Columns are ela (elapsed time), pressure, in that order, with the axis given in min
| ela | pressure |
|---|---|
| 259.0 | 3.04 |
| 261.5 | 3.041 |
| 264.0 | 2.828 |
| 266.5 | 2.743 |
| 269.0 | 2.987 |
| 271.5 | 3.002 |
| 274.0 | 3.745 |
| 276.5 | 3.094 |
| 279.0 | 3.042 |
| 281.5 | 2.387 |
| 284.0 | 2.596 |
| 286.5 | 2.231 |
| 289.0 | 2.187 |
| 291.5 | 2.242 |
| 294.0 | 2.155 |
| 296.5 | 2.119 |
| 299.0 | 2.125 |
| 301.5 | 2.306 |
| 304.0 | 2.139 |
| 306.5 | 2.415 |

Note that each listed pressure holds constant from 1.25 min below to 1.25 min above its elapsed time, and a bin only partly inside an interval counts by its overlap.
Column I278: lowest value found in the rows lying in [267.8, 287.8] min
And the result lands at 2.231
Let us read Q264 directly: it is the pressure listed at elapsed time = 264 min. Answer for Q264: 2.828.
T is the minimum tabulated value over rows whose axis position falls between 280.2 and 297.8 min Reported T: 2.119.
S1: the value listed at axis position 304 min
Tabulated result 2.139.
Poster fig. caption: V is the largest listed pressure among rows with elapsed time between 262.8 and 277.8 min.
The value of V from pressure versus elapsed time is 3.745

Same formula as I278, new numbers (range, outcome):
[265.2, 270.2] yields 2.743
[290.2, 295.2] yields 2.155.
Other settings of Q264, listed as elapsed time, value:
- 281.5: 2.387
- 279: 3.042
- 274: 3.745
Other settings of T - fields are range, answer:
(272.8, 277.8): 3.094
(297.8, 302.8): 2.125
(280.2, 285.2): 2.387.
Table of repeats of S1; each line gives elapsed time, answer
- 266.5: 2.743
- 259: 3.04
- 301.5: 2.306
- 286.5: 2.231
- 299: 2.125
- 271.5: 3.002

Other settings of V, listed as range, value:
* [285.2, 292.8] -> 2.242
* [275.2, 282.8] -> 3.094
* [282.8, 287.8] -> 2.596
